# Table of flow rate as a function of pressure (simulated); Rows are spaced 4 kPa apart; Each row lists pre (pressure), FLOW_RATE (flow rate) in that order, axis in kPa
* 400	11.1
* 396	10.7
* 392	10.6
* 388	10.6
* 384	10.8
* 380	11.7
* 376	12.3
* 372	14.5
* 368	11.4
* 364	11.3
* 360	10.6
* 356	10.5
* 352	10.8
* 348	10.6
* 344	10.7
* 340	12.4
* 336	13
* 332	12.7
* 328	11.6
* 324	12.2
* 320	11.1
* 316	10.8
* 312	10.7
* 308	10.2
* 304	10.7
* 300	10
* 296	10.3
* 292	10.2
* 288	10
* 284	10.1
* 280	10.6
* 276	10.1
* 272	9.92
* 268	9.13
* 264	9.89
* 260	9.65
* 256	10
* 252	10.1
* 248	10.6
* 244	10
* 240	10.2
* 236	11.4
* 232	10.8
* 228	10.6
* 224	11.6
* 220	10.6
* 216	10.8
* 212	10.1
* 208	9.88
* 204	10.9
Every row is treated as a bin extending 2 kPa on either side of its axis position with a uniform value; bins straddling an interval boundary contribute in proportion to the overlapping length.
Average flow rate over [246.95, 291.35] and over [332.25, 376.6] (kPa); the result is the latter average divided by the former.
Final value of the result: 1.17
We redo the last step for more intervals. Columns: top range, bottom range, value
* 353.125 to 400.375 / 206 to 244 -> 1.07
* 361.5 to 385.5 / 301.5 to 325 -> 1.10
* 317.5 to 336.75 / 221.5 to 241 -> 1.10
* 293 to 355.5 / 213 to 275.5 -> 1.08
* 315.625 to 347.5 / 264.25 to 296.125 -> 1.18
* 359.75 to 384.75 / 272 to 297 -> 1.17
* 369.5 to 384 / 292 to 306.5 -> 1.21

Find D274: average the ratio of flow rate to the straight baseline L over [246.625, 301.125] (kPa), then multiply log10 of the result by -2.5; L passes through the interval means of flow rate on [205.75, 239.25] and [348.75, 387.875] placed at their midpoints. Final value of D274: 0.10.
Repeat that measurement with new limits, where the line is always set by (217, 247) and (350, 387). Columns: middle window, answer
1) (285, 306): 0.09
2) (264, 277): 0.13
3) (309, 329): 0.00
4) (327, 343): -0.10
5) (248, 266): 0.09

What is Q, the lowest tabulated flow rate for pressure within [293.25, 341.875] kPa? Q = 10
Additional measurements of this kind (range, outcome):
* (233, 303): 9.13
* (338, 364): 10.5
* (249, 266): 9.65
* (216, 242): 10.2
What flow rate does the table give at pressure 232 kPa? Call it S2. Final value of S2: 10.8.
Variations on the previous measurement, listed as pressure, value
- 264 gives 9.89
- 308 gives 10.2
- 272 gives 9.92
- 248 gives 10.6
